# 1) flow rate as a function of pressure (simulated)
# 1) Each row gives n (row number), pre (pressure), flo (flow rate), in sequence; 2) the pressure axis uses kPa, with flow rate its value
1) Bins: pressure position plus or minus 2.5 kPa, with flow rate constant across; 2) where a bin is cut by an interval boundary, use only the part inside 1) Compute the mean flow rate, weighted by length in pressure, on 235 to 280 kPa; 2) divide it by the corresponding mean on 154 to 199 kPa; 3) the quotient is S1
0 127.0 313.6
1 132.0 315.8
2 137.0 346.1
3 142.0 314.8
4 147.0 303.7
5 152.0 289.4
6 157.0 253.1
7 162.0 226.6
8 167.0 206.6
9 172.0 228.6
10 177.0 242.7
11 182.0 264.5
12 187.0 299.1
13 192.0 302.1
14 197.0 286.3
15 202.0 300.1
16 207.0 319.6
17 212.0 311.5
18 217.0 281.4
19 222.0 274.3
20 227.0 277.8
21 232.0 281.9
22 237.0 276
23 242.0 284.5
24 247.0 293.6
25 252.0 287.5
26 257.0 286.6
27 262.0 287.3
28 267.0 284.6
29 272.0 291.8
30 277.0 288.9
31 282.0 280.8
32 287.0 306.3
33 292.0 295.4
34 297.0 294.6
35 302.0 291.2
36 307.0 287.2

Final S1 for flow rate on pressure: 1.1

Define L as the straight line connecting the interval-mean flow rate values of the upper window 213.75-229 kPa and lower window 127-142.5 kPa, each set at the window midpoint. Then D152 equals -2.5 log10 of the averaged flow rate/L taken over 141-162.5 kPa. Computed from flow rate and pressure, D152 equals 0.13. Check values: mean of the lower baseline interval 325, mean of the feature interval 280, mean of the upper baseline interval 279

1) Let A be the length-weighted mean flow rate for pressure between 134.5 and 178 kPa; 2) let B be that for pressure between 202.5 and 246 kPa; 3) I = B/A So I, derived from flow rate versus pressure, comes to 1.08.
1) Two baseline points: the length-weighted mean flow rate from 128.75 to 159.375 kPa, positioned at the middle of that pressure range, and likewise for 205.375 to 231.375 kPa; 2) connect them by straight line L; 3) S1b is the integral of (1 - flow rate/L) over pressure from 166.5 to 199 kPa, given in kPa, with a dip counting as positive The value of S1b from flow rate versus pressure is 3.6 kPa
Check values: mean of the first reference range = 304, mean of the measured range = 264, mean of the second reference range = 291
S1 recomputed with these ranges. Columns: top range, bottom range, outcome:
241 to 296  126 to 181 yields 1.05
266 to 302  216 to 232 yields 1.05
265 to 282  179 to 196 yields 1.00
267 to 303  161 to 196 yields 1.14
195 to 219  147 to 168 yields 1.18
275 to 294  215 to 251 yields 1.04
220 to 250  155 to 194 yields 1.12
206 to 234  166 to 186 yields 1.19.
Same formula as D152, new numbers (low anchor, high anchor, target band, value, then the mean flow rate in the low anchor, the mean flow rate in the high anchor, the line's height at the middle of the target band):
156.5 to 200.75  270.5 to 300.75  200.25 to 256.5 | -0.06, 258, 293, 274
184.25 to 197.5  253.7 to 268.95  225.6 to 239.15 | 0.05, 297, 286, 291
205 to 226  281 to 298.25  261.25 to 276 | 0.03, 295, 295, 295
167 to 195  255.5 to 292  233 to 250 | -0.02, 262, 290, 280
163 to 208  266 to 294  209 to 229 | -0.04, 269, 292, 277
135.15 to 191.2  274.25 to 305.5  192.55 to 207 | -0.08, 271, 293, 277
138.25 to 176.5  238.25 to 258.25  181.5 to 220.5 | -0.08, 262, 287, 274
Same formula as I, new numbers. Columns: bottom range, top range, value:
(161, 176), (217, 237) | 1.25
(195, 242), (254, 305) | 1.00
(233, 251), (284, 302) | 1.04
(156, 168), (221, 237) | 1.22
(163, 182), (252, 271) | 1.24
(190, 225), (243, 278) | 0.97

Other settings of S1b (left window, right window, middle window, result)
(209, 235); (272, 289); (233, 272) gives 0.4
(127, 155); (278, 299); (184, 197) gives 0.4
